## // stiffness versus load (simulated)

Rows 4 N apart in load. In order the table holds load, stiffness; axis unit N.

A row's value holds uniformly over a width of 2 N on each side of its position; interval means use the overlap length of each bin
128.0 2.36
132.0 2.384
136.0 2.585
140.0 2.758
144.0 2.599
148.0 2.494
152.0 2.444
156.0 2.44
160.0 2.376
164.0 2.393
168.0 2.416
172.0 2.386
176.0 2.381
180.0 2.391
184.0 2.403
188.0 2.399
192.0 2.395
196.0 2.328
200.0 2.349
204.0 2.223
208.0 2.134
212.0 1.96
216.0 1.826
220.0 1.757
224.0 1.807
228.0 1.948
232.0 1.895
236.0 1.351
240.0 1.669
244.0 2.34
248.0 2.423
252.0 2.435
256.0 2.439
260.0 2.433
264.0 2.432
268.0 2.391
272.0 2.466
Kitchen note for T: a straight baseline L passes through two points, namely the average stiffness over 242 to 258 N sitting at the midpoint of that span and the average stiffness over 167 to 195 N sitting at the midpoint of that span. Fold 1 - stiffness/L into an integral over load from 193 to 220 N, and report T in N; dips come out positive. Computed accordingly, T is 3.16 N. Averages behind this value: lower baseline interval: 2.39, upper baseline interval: 2.41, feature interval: 2.12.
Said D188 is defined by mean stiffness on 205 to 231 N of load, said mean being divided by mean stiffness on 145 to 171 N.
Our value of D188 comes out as 0.8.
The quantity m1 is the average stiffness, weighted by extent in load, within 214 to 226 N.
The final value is 1.8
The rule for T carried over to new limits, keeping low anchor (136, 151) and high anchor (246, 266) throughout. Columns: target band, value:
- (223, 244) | 5.8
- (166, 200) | 2.1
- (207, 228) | 5.1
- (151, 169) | 1.1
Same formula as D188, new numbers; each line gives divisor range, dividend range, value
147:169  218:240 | 0.72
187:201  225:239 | 0.73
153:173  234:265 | 0.91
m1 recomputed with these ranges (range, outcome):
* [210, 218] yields 1.89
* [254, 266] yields 2.43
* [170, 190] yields 2.39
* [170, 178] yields 2.38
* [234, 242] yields 1.51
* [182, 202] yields 2.37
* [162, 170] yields 2.4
